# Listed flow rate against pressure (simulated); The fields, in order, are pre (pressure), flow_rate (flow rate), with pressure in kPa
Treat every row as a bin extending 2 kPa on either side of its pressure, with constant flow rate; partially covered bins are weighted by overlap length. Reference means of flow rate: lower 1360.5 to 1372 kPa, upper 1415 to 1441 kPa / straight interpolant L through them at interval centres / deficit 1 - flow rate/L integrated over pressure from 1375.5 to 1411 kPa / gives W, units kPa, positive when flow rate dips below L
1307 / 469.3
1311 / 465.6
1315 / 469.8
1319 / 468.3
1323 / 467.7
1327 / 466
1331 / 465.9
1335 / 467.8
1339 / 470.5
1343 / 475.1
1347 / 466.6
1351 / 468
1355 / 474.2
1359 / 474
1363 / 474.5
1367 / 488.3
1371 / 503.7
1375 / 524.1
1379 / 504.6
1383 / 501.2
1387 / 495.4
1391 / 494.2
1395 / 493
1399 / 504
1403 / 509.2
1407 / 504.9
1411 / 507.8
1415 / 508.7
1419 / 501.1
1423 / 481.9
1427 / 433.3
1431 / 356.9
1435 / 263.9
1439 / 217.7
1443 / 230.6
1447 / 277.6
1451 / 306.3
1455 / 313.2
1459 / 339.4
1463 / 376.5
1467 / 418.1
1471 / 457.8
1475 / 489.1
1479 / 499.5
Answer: -4.8 kPa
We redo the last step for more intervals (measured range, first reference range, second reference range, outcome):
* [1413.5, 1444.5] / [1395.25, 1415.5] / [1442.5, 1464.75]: 3.3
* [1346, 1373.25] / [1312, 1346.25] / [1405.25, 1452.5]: -2.3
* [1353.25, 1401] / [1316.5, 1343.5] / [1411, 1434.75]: -3.9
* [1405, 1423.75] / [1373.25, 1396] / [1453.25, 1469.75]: -2.2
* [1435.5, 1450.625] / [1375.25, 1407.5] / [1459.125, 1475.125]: 6.6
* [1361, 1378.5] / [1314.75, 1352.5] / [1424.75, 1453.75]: -3.8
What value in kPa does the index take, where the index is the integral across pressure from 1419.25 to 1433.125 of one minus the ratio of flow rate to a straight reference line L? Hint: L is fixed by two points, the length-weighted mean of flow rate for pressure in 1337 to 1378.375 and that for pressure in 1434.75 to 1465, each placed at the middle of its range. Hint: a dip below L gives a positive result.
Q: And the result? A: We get -3.7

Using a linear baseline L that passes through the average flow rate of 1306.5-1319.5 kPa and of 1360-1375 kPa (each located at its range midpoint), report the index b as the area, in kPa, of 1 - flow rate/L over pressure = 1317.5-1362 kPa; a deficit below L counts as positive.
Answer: 1.0 kPa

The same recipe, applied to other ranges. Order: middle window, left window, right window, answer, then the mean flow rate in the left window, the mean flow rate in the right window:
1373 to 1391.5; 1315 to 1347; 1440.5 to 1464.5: -4.9 kPa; 469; 304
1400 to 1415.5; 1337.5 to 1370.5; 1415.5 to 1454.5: -4.7 kPa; 475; 346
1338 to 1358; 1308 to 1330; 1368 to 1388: 0.6 kPa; 467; 505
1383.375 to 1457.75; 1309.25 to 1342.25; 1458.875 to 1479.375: 5.6 kPa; 468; 433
